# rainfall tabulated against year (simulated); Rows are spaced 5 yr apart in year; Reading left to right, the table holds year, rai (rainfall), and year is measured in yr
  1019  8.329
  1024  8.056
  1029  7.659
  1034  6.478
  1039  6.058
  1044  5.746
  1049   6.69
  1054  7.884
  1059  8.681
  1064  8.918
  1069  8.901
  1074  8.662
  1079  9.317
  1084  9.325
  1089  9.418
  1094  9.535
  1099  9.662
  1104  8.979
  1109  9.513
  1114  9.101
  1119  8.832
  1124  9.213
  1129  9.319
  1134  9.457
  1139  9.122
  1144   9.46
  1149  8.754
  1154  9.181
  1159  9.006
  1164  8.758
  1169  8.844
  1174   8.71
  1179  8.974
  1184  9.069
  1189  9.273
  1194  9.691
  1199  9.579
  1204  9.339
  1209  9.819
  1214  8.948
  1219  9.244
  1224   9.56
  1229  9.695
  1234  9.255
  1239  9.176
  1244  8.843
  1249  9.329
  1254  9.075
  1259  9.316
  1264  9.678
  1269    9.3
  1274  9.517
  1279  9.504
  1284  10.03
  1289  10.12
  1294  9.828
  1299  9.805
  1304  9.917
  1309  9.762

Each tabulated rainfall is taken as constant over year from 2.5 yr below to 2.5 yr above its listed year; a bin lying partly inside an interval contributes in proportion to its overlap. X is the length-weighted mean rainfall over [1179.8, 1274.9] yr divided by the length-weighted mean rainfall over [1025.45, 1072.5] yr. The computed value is 1.2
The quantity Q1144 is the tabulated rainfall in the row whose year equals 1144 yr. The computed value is 9.46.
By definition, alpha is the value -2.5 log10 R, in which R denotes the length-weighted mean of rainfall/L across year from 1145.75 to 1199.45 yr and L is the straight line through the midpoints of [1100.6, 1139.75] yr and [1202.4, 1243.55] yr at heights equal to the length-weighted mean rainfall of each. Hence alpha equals 0.03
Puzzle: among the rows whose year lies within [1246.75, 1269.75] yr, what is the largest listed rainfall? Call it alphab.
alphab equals 9.678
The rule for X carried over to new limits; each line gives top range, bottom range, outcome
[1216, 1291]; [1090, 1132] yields 1.02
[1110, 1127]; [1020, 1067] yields 1.23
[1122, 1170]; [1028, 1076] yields 1.21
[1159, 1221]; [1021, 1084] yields 1.17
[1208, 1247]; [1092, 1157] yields 1.01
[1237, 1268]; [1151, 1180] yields 1.04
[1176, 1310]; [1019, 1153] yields 1.10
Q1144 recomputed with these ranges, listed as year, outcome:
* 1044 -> 5.746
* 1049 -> 6.69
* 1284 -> 10.03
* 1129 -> 9.319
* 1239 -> 9.176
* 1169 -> 8.844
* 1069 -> 8.901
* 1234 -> 9.255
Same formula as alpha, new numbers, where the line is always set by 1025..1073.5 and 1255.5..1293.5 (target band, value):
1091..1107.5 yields -0.18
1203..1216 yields -0.04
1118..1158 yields -0.10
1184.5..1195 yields -0.06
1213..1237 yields -0.02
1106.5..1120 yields -0.13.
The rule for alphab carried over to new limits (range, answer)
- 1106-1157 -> 9.513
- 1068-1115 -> 9.662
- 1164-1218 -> 9.819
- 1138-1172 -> 9.46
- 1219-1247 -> 9.695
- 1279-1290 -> 10.12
